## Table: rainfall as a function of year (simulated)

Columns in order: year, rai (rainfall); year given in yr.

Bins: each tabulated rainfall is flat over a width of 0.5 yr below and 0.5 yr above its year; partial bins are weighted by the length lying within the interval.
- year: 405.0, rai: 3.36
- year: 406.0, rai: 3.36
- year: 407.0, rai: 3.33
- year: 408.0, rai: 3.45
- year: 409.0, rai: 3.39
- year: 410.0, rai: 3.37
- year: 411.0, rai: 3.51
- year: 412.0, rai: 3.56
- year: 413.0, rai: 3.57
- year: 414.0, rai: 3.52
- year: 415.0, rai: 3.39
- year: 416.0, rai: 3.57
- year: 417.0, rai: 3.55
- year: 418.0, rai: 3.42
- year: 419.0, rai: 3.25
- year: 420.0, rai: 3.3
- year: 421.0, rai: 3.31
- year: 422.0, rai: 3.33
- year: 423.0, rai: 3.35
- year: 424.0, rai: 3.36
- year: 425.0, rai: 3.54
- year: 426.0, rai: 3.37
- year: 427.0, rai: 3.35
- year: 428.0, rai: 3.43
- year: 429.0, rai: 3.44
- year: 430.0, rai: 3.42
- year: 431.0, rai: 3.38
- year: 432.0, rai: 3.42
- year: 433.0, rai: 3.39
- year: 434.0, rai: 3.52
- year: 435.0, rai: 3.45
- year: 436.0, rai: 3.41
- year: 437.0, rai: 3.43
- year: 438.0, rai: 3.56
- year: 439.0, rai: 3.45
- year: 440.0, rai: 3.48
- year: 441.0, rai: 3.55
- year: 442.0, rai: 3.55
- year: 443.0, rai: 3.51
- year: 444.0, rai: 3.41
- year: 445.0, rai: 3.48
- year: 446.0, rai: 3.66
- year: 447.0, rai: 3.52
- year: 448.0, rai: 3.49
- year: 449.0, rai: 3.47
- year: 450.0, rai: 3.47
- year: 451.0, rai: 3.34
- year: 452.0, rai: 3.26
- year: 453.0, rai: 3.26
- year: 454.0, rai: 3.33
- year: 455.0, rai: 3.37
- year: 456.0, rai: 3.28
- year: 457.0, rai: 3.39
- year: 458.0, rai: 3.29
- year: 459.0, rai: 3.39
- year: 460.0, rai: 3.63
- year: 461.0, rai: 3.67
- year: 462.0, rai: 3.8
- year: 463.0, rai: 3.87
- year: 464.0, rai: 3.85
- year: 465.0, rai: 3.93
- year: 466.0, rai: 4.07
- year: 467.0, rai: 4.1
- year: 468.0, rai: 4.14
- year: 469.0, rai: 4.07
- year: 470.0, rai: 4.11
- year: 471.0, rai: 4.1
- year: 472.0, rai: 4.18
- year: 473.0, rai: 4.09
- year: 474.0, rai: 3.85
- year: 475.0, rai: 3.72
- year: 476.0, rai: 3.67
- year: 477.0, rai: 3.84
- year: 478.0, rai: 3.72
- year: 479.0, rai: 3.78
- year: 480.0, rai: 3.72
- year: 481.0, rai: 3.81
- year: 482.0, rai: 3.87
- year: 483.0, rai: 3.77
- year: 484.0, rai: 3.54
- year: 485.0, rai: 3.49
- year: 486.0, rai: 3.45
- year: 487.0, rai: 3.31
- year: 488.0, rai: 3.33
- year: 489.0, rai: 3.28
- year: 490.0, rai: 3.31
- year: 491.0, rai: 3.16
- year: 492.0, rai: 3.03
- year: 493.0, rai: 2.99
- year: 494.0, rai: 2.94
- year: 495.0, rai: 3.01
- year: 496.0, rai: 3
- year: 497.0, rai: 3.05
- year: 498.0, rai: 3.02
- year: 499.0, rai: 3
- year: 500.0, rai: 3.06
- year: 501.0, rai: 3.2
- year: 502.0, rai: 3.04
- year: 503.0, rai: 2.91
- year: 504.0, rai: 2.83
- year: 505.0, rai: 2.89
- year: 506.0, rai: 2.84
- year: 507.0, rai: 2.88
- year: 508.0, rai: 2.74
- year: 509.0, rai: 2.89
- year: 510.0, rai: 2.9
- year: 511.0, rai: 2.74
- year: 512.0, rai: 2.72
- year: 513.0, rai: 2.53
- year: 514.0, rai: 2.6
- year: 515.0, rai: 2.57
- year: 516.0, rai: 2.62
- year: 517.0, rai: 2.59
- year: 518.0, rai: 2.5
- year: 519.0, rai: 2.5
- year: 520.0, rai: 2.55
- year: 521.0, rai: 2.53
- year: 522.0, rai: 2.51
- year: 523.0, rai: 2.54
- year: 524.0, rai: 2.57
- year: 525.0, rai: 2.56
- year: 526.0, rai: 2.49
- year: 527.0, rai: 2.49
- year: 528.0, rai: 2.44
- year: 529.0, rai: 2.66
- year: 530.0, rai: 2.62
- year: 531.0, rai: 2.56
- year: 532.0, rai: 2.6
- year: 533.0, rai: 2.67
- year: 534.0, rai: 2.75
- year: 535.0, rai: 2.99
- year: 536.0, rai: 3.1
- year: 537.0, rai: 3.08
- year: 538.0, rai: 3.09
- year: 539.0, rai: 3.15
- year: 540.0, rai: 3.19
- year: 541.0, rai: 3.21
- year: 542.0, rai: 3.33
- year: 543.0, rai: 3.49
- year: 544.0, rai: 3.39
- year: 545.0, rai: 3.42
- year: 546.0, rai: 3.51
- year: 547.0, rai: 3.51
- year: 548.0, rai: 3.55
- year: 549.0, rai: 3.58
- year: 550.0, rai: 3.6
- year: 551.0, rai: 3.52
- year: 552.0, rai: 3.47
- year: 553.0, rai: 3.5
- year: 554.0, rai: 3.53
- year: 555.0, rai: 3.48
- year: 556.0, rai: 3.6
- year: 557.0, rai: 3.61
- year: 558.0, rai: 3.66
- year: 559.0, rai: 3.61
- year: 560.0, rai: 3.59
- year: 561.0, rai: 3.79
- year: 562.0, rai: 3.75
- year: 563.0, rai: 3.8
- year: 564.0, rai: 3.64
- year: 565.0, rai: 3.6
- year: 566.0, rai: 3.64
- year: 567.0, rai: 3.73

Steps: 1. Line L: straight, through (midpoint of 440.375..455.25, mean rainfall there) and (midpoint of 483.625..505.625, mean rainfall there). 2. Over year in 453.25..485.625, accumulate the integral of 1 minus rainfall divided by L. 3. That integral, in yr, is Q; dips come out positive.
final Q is -4.6 yr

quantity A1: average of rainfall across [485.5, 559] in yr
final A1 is 3.01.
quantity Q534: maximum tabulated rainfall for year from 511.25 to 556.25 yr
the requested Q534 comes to 3.6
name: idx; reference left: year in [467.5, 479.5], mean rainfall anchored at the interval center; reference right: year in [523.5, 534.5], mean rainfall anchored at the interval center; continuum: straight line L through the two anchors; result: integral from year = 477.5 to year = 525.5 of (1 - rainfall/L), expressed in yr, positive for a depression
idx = 3.7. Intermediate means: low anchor 3.94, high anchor 2.58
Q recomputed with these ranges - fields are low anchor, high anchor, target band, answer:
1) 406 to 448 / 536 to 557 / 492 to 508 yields 2.11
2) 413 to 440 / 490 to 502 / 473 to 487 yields -2.54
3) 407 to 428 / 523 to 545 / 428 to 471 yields -3.91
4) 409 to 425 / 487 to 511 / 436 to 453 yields -0.93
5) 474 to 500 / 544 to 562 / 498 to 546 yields 9.02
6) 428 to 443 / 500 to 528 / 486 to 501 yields -1.16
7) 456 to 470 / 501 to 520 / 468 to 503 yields -2.00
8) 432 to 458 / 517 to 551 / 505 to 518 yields 1.47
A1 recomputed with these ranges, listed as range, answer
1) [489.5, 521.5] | 2.85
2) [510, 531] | 2.57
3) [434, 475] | 3.63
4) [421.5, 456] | 3.43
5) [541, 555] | 3.48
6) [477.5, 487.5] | 3.65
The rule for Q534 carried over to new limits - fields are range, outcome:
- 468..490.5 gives 4.18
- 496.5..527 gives 3.2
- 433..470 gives 4.14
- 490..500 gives 3.31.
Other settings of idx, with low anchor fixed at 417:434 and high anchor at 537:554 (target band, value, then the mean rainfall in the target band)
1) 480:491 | -0.4 yr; 3.51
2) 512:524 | 3.0 yr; 2.56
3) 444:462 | -0.3 yr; 3.44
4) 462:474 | -2.2 yr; 4.03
